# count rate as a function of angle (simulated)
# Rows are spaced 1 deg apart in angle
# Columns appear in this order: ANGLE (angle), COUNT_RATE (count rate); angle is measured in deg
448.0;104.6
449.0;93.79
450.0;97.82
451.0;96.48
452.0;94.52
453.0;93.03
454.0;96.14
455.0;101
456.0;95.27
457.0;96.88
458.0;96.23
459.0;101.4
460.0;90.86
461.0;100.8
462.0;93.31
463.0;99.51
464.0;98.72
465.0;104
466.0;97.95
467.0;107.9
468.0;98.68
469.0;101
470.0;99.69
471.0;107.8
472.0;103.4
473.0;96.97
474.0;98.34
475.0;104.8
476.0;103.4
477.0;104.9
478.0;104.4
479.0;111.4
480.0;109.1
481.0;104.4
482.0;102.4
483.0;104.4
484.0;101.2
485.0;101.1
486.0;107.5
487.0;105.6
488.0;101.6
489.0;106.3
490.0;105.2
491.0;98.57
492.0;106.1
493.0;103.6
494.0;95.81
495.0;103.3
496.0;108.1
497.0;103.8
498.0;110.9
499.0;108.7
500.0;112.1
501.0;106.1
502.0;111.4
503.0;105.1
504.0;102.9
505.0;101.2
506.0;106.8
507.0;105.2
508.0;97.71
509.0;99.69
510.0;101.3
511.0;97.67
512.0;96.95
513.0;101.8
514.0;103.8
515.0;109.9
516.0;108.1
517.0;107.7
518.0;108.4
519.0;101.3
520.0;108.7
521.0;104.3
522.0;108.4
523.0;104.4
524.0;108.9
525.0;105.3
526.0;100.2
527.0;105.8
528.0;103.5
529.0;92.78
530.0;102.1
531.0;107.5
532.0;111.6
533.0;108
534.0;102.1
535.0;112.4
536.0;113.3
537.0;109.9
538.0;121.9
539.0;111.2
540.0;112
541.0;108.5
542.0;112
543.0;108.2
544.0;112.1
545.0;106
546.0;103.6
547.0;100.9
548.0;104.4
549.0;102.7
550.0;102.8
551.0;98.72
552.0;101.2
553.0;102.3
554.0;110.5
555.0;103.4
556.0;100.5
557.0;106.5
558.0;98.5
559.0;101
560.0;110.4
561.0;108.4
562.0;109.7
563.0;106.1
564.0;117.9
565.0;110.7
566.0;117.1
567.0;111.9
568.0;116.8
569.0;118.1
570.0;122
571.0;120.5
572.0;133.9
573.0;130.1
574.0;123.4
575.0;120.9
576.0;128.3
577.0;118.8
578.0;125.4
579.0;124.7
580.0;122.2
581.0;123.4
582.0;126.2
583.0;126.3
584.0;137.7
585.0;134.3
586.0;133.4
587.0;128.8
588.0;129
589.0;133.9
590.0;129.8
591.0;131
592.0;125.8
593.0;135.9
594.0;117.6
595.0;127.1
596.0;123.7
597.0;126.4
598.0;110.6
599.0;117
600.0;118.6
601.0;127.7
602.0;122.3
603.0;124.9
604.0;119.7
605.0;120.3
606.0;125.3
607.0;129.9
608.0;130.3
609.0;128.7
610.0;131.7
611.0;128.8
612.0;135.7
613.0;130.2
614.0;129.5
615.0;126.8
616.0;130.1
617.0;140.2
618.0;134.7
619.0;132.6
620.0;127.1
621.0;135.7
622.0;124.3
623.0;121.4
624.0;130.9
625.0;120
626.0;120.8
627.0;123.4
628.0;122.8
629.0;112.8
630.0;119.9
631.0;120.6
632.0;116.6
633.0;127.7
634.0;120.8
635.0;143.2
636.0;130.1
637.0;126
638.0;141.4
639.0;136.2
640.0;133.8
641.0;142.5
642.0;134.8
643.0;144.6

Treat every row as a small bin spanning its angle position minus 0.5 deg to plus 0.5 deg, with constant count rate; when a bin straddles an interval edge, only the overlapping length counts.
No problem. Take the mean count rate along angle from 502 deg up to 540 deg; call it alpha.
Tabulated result 106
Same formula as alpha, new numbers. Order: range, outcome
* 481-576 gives 107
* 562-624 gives 126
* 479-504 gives 105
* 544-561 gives 104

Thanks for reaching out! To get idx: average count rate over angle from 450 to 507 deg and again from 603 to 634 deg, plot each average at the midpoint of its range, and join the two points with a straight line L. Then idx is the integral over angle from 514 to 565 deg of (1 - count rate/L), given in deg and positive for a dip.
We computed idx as 2.84 deg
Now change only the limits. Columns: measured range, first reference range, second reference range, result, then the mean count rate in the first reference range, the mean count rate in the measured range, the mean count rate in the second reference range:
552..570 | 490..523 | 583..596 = 1.8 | 105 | 109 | 130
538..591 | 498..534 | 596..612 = 0.0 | 105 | 116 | 124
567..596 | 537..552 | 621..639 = -2.8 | 107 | 126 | 125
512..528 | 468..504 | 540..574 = 0.2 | 104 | 105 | 110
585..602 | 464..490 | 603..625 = -0.1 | 103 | 126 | 129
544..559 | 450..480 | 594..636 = 1.5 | 100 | 103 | 126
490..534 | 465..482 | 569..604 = 2.5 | 103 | 105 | 126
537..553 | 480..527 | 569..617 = 1.1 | 104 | 107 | 127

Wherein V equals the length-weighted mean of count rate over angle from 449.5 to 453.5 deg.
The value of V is 95.5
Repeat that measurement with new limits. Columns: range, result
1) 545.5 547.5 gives 102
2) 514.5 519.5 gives 107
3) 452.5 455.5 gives 96.7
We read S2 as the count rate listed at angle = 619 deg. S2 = 132.6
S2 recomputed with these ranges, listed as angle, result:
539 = 111.2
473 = 96.97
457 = 96.88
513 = 101.8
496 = 108.1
